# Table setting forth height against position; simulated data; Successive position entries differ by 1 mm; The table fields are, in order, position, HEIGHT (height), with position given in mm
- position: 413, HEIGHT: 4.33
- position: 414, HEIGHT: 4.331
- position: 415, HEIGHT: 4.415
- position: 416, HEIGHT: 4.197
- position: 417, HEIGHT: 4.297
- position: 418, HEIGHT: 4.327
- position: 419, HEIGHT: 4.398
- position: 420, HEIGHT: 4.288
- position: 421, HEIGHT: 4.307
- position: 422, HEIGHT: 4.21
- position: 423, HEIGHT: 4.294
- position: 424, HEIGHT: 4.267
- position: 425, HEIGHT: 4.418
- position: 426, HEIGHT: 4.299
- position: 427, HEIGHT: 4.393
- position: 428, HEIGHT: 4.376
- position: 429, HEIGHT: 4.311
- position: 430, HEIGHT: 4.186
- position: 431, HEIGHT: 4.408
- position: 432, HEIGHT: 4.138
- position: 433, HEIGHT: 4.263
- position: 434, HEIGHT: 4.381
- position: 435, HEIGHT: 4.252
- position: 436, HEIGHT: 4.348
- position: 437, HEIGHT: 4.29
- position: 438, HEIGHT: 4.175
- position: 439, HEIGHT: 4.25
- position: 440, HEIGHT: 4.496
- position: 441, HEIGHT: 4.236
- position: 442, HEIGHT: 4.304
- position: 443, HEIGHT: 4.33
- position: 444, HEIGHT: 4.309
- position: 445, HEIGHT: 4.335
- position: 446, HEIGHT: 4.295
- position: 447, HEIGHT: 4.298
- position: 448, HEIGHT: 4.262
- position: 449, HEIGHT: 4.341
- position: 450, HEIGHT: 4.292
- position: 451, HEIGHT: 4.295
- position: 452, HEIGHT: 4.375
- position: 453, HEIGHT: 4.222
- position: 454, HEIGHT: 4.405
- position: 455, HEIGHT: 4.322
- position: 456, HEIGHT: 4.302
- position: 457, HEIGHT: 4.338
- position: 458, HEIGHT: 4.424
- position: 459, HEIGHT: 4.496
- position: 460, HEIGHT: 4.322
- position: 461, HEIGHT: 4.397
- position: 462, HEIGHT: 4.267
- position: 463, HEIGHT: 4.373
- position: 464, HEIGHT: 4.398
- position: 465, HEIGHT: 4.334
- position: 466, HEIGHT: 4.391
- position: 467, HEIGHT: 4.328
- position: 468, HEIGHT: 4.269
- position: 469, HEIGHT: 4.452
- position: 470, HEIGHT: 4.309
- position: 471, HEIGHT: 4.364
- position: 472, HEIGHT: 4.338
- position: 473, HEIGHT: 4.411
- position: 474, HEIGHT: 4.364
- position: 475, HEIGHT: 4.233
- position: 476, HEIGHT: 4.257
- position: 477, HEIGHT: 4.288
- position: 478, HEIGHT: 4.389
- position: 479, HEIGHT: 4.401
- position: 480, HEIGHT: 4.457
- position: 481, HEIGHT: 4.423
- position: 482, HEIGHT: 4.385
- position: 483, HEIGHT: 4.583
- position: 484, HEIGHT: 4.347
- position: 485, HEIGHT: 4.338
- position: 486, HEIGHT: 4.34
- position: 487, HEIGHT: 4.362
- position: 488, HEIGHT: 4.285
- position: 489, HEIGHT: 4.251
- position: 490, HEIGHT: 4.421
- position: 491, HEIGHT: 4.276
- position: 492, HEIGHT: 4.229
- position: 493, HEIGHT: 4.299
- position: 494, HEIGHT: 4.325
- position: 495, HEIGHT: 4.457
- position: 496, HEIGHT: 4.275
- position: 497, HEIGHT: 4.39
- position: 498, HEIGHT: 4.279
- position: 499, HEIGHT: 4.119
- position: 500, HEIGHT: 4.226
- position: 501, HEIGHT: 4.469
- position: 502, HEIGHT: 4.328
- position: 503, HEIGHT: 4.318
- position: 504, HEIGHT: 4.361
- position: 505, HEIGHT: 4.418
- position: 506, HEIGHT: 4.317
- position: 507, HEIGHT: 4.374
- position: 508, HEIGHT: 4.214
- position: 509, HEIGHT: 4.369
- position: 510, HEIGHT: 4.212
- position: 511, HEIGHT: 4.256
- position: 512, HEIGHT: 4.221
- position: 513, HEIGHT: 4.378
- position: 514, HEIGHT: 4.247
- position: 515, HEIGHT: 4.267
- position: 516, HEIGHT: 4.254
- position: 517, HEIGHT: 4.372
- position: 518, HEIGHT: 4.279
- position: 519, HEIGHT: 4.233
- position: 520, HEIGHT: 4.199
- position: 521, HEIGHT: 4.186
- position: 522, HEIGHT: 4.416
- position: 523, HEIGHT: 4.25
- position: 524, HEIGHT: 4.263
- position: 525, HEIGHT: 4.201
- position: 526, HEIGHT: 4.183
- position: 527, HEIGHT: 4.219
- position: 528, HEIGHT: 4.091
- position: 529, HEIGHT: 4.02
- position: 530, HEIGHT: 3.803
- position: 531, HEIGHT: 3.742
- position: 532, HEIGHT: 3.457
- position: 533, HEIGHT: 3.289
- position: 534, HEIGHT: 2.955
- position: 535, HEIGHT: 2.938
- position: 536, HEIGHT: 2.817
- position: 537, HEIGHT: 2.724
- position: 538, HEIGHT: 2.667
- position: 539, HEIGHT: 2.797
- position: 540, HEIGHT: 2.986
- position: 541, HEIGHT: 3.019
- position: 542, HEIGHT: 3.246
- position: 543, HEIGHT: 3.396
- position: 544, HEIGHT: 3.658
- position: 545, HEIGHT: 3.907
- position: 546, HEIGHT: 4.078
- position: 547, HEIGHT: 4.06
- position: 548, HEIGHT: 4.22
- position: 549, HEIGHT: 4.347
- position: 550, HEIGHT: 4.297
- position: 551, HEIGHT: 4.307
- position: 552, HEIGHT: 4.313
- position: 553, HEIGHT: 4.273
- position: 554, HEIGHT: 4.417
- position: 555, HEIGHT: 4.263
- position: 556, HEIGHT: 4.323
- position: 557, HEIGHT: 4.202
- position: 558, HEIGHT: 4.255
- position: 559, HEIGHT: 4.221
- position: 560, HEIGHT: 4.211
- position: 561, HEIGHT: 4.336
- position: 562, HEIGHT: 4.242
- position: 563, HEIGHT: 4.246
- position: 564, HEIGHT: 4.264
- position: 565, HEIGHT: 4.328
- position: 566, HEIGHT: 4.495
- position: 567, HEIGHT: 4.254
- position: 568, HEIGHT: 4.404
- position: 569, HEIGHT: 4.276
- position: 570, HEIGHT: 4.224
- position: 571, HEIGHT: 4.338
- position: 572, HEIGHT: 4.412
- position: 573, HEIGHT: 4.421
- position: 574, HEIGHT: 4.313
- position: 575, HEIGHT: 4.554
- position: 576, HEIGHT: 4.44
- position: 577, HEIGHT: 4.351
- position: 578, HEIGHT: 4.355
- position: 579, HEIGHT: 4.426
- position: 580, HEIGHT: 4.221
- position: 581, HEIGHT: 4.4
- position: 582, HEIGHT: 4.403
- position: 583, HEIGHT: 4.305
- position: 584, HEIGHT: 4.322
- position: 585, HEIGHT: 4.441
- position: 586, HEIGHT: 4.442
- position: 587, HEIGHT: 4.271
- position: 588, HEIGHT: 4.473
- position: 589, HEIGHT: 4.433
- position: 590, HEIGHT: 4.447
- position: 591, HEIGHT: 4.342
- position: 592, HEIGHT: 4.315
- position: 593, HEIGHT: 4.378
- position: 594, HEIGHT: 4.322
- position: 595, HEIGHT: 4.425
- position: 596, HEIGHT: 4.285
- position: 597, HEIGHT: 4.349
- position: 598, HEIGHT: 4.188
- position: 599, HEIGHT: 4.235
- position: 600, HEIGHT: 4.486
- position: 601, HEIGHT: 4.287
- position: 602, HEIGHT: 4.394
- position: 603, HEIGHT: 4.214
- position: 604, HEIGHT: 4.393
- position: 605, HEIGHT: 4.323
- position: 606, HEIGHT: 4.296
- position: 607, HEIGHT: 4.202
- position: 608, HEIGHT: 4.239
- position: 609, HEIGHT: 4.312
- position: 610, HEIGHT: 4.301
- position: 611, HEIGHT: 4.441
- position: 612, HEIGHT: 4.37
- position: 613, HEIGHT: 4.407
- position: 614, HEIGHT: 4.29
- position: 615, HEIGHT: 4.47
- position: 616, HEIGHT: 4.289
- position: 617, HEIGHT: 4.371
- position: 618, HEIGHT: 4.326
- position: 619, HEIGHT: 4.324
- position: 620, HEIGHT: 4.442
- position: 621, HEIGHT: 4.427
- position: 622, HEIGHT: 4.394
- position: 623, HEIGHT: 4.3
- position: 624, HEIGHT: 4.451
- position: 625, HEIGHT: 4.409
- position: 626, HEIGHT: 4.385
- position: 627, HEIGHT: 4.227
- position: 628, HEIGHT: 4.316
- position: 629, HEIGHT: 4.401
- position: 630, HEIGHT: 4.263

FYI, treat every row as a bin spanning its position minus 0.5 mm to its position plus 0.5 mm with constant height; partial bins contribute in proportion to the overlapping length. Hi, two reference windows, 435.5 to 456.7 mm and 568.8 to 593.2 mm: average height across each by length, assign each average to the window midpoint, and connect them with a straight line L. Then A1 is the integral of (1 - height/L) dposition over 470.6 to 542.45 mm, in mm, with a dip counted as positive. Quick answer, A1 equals 4.1 mm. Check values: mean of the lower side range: 4.31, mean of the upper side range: 4.37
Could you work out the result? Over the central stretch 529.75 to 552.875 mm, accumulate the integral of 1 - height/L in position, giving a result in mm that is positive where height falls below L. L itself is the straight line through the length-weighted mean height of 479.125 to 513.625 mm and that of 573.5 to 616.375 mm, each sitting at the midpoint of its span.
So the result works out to 4.3 mm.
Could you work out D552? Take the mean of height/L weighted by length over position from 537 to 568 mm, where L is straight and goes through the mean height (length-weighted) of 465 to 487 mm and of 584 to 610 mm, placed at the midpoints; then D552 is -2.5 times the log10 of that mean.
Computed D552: 0.10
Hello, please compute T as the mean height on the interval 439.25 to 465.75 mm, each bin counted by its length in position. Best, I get 4.34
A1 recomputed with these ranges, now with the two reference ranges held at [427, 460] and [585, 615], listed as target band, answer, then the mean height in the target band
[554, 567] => 0.2 mm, 4.29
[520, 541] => 3.5 mm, 3.6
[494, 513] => 0.1 mm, 4.31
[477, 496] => -0.2 mm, 4.36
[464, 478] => -0.1 mm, 4.34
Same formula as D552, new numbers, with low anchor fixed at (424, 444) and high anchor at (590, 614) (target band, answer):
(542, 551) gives 0.092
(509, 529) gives 0.018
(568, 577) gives -0.012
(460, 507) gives -0.008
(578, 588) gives -0.010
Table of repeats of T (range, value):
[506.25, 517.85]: 4.29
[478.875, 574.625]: 4.12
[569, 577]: 4.38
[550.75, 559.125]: 4.29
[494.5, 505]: 4.33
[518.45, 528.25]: 4.23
